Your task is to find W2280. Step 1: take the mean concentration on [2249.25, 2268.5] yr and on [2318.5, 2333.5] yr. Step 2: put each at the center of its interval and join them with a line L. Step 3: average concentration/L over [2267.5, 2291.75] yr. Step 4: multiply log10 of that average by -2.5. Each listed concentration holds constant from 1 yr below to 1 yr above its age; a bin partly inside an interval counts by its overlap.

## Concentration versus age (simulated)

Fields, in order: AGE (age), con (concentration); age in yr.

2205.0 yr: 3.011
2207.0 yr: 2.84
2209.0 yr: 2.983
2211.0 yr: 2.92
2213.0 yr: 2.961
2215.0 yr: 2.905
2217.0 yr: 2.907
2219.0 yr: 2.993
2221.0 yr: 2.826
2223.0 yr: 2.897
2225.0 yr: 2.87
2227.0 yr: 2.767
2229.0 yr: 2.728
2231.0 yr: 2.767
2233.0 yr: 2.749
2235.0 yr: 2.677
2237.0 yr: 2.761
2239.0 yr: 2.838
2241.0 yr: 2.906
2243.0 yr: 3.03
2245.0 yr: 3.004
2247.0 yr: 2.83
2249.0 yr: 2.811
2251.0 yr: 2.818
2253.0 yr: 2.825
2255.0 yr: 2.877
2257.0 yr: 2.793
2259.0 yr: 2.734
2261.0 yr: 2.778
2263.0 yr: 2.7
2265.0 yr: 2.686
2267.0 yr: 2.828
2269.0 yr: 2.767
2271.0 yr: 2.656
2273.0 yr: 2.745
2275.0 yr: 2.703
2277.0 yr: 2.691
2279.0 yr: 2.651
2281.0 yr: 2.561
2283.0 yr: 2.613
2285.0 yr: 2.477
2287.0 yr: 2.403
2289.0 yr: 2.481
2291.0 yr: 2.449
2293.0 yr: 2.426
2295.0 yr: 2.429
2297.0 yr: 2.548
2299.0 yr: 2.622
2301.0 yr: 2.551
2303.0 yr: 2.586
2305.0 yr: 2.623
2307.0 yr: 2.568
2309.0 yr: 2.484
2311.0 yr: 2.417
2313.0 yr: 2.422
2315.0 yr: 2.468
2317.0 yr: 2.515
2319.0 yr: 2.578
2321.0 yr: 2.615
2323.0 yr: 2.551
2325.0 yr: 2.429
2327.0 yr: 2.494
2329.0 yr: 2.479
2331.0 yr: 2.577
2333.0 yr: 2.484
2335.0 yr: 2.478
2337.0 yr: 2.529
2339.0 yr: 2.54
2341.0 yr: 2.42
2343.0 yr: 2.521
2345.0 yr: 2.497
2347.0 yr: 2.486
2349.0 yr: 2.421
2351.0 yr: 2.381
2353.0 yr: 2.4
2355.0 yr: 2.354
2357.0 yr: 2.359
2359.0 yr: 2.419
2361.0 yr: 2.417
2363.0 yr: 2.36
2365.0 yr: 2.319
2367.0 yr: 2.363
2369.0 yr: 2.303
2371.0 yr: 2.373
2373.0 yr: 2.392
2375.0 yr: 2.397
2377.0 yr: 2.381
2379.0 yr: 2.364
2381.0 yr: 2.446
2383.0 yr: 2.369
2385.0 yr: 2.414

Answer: 0.04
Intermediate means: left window 2.78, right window 2.53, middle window 2.61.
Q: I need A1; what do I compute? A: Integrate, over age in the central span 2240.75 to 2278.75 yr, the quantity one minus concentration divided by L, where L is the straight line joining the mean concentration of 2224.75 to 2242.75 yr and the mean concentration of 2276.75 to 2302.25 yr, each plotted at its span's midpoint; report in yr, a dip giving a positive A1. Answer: -1.79 yr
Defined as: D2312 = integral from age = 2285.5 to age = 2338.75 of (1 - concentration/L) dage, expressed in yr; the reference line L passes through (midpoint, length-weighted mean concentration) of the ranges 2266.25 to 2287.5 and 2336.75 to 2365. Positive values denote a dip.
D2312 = 0.7 yr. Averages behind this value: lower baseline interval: 2.65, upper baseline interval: 2.43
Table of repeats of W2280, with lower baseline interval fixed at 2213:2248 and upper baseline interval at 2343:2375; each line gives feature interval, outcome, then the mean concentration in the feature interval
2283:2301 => 0.060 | 2.49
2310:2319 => 0.036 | 2.47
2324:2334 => 0.004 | 2.49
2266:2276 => -0.012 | 2.74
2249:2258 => -0.021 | 2.83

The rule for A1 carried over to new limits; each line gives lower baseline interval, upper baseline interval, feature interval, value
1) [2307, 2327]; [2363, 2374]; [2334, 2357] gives -0.3 yr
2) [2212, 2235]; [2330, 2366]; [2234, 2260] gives -0.7 yr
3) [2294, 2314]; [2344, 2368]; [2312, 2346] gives -0.6 yr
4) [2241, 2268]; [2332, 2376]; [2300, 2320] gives 0.6 yr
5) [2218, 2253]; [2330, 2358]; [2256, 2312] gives 1.4 yr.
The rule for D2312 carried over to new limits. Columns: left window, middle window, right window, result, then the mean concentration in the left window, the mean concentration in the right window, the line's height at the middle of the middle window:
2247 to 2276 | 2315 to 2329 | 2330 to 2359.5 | 0.1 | 2.77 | 2.46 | 2.54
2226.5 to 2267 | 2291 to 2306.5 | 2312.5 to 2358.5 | 0.5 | 2.81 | 2.48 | 2.61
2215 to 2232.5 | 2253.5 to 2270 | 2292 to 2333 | -0.4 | 2.85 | 2.52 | 2.71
